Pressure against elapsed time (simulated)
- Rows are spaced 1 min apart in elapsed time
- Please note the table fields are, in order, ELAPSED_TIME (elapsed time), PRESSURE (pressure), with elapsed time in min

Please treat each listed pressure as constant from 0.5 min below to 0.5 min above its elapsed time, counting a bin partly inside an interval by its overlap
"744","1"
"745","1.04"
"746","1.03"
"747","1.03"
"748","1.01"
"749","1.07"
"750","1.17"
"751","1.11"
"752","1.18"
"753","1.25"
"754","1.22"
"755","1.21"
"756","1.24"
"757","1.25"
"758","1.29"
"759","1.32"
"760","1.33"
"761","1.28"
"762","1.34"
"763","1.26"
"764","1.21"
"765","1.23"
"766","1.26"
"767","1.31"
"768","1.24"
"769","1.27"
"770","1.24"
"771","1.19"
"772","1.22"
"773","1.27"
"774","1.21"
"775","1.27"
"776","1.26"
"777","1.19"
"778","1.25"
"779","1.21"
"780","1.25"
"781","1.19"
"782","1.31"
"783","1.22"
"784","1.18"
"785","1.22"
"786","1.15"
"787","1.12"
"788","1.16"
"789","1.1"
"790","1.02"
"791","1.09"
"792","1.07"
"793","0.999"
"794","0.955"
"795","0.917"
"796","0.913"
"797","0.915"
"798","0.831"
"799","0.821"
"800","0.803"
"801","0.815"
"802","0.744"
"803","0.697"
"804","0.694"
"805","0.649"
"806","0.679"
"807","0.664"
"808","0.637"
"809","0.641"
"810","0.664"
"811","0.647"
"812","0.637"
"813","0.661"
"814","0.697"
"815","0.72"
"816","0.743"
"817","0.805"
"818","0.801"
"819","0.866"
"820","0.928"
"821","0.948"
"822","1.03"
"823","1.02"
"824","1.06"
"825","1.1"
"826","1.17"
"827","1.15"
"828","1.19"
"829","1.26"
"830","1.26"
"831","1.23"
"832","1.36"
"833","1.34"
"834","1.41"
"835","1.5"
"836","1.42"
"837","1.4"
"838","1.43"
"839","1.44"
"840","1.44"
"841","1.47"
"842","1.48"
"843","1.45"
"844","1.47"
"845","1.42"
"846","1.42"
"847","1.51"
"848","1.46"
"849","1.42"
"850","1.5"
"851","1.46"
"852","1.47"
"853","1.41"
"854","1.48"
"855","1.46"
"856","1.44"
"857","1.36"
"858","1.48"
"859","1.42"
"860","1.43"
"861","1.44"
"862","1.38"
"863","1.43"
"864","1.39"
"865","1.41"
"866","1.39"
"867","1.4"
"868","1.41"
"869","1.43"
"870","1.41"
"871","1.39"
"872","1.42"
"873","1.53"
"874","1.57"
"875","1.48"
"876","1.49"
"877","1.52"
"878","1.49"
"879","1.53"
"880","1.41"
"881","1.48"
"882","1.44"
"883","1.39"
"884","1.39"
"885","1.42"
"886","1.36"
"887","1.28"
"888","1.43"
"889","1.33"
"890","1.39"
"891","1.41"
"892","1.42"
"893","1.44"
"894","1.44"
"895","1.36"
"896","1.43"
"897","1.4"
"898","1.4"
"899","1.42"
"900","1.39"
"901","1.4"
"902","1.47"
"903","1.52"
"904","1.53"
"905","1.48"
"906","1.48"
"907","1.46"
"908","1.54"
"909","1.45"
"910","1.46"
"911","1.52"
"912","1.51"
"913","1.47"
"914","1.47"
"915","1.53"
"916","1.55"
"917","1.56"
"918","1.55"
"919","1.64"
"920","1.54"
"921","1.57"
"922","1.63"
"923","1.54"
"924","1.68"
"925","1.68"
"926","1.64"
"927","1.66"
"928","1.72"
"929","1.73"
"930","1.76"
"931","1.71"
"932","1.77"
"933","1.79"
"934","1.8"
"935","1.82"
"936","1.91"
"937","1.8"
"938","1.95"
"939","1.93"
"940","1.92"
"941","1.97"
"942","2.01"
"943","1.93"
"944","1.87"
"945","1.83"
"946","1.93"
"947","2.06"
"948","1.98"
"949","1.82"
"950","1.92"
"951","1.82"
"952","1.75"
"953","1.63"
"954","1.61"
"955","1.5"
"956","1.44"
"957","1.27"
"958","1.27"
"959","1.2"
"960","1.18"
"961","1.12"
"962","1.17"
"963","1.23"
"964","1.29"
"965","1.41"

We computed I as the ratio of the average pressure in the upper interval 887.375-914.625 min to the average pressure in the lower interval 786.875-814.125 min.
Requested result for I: 1.75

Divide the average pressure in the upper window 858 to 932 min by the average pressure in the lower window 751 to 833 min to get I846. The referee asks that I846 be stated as 1.41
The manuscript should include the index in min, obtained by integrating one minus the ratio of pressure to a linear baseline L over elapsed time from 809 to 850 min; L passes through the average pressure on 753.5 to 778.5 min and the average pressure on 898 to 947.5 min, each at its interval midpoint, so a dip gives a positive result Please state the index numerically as 7.7 min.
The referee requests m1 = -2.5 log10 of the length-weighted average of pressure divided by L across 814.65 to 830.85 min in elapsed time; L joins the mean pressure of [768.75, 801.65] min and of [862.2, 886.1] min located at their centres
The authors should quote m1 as 0.23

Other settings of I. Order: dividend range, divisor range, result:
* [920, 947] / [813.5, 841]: 1.57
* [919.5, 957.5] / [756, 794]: 1.45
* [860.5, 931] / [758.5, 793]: 1.22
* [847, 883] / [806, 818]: 2.10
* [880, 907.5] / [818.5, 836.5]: 1.20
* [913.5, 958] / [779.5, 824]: 1.91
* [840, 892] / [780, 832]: 1.52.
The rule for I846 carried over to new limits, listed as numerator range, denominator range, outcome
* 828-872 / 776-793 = 1.21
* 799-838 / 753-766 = 0.75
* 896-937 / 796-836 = 1.71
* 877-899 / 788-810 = 1.68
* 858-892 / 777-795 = 1.25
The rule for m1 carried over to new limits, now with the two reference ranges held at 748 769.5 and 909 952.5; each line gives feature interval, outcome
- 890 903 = 0.15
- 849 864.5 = 0.06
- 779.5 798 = 0.21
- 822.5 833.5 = 0.20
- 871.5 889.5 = 0.10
